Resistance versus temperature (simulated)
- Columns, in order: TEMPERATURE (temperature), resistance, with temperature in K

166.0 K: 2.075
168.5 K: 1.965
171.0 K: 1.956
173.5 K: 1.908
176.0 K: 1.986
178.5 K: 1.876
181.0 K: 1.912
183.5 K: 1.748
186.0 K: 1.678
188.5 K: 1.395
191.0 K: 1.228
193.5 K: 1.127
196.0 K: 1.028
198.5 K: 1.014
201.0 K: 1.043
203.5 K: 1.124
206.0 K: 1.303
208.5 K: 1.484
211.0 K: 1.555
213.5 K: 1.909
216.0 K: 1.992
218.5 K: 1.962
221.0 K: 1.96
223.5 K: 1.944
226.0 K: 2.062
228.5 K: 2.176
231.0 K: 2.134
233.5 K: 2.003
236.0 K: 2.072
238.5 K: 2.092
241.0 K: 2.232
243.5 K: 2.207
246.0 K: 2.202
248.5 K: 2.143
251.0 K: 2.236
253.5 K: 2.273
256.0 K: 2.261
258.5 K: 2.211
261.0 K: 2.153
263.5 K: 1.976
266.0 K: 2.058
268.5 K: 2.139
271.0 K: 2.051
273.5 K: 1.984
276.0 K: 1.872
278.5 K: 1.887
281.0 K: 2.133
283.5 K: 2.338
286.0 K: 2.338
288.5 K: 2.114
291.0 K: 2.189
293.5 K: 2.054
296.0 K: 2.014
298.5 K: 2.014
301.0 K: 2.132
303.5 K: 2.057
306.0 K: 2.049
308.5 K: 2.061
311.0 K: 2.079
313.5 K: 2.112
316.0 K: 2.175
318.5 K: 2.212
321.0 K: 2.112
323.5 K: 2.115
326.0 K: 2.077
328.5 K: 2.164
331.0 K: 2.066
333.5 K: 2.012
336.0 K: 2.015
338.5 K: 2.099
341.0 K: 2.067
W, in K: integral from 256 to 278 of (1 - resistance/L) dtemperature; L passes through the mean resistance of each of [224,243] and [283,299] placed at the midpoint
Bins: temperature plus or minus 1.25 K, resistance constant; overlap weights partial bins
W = 0.7 K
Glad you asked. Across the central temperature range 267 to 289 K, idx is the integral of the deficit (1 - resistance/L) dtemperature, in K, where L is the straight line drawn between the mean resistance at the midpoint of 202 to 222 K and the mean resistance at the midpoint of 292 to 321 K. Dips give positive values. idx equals -1.5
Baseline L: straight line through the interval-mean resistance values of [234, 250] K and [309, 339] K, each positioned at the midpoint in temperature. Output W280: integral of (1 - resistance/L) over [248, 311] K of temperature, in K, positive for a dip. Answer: 0.62 K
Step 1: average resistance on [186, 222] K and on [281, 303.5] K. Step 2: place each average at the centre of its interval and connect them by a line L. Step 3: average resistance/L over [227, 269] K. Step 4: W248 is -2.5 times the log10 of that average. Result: -0.201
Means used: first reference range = 1.44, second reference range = 2.14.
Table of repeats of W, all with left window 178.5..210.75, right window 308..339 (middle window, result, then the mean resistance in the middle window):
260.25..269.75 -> -1.7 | 2.08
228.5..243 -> -4.7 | 2.12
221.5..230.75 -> -3.1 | 2.06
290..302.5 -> -0.9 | 2.08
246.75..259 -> -3.8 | 2.22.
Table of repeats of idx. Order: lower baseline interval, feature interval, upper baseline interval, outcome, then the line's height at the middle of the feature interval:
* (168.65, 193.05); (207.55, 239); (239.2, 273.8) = 0.35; 1.97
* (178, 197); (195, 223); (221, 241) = 4.58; 1.78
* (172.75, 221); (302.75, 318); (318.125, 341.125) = -0.63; 2.01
